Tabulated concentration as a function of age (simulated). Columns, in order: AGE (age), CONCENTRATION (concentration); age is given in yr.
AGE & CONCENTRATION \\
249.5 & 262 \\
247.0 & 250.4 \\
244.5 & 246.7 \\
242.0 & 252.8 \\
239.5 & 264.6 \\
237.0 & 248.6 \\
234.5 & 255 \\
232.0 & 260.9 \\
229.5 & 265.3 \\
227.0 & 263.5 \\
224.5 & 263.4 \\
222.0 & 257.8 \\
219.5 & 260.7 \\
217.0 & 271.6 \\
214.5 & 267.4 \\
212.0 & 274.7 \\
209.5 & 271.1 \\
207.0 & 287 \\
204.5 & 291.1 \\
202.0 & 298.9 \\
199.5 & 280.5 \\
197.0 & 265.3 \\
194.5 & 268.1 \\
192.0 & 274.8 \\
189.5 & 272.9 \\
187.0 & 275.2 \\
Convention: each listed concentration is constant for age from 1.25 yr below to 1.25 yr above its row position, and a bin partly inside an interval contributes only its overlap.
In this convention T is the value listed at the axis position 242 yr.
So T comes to 252.8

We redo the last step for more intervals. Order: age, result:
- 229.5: 265.3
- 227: 263.5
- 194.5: 268.1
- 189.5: 272.9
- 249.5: 262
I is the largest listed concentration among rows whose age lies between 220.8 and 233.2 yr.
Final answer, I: 265.3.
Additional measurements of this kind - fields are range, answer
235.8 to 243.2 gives 264.6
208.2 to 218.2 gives 274.7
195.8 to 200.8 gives 280.5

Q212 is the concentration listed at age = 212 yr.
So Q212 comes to 274.7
